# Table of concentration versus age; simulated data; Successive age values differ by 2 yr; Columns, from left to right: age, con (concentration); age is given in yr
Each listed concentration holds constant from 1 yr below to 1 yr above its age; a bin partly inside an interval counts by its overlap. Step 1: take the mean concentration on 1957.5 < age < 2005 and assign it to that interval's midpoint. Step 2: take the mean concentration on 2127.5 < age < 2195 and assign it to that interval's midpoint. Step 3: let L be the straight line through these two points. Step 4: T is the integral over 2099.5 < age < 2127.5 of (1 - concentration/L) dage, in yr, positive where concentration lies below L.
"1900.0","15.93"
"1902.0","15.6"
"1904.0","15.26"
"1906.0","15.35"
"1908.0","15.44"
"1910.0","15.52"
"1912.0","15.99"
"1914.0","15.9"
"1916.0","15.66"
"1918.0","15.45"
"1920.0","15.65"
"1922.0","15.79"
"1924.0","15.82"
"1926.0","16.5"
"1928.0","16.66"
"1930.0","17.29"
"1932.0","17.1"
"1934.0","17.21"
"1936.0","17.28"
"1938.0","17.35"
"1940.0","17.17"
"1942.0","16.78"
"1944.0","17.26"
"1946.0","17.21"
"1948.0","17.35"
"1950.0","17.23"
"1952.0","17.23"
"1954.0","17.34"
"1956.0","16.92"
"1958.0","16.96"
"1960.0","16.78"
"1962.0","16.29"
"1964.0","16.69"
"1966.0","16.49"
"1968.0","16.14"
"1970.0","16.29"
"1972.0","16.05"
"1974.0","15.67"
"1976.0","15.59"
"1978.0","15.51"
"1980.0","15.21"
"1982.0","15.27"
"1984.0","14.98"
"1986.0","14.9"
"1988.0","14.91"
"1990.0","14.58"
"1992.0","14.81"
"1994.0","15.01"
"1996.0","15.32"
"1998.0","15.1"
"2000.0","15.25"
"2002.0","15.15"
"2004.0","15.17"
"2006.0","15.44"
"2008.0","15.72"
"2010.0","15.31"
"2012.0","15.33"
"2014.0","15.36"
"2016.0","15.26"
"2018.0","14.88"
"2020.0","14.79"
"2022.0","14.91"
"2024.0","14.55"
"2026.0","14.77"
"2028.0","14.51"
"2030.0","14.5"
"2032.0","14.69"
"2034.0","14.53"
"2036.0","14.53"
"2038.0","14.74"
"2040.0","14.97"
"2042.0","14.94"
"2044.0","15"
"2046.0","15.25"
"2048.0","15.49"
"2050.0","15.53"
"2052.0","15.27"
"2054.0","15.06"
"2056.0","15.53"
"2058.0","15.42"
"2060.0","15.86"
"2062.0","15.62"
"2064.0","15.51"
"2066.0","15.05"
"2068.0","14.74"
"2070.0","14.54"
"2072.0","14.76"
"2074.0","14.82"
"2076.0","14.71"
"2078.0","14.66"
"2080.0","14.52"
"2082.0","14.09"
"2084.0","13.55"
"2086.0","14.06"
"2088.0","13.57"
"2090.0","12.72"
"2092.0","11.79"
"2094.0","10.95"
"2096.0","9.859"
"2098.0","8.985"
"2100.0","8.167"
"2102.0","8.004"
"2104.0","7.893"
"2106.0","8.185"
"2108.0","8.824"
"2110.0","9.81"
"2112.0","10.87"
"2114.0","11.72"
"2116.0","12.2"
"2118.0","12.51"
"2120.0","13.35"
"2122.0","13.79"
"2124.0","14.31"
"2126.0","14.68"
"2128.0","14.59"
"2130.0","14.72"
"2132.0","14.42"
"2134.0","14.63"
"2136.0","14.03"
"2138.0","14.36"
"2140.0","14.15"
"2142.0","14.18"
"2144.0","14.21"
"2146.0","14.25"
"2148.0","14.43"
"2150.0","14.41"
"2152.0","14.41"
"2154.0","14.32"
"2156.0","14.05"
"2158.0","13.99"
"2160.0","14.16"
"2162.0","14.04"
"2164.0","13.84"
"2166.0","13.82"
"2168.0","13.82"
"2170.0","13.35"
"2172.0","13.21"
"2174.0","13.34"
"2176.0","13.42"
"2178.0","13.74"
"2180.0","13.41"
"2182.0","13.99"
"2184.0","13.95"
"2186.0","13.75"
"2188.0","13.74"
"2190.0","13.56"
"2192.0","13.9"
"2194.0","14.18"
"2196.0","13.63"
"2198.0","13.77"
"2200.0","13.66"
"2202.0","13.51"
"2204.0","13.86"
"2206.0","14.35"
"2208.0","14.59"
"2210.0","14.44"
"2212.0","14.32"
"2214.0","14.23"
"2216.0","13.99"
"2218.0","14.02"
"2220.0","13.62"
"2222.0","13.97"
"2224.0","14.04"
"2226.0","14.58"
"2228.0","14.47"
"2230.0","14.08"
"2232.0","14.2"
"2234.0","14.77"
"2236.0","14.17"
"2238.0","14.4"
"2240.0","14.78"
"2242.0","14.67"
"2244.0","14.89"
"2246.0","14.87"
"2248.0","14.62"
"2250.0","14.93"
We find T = 6.4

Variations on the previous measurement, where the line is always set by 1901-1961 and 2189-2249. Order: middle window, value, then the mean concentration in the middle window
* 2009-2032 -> 1.3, 14.9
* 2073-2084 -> 0.6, 14.5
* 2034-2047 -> 0.6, 14.9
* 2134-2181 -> 2.3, 14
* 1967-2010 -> 1.9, 15.3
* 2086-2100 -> 3.6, 11.3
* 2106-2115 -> 3.0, 10.1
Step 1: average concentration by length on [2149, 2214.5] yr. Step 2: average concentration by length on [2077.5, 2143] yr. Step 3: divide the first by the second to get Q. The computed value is 1.13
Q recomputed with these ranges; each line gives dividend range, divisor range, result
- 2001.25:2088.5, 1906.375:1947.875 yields 0.91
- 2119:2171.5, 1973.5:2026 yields 0.93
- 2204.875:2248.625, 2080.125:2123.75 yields 1.27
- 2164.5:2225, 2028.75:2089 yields 0.93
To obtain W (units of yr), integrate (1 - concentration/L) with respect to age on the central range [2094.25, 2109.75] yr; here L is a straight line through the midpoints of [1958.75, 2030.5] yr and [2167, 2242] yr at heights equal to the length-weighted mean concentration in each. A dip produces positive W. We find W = 6.26 yr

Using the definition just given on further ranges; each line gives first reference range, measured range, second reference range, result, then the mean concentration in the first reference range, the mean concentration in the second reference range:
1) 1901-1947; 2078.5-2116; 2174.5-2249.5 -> 9.9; 16.3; 14.1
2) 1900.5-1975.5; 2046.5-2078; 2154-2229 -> 0.0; 16.4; 13.9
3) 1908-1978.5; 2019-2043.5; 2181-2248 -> 1.6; 16.5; 14.2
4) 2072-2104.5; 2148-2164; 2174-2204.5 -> -1.2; 12.2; 13.7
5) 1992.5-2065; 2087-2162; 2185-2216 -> 9.6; 15.1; 14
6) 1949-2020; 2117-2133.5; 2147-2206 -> 0.3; 15.7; 13.8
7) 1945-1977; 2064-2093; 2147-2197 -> 1.8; 16.6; 13.9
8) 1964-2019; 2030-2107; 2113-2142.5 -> 4.8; 15.4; 13.8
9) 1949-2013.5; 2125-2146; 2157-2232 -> 0.0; 15.8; 13.9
